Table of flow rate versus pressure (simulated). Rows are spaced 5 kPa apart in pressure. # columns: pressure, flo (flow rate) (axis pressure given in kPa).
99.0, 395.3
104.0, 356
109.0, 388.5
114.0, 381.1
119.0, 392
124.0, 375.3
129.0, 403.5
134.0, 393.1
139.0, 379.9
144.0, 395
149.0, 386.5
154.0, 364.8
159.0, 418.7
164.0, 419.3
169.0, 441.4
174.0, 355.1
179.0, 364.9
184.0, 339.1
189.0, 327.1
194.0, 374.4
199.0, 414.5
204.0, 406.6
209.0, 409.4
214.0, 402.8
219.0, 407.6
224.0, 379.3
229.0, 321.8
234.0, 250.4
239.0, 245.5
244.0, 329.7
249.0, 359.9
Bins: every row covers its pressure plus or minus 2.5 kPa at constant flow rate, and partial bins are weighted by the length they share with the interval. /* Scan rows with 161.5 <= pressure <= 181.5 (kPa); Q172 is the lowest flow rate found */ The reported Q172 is 355.1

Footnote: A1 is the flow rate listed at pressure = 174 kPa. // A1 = 355.1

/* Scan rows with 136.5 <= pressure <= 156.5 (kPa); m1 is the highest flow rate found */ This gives 395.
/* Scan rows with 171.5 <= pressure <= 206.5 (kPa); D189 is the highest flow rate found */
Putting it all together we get 414.5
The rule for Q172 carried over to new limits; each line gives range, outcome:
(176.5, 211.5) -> 327.1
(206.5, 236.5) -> 250.4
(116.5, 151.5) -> 375.3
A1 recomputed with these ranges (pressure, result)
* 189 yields 327.1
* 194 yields 374.4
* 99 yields 395.3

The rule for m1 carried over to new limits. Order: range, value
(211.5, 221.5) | 407.6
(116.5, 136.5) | 403.5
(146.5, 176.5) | 441.4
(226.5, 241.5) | 321.8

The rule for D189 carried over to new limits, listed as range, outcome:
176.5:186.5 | 364.9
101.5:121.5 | 392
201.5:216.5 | 409.4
